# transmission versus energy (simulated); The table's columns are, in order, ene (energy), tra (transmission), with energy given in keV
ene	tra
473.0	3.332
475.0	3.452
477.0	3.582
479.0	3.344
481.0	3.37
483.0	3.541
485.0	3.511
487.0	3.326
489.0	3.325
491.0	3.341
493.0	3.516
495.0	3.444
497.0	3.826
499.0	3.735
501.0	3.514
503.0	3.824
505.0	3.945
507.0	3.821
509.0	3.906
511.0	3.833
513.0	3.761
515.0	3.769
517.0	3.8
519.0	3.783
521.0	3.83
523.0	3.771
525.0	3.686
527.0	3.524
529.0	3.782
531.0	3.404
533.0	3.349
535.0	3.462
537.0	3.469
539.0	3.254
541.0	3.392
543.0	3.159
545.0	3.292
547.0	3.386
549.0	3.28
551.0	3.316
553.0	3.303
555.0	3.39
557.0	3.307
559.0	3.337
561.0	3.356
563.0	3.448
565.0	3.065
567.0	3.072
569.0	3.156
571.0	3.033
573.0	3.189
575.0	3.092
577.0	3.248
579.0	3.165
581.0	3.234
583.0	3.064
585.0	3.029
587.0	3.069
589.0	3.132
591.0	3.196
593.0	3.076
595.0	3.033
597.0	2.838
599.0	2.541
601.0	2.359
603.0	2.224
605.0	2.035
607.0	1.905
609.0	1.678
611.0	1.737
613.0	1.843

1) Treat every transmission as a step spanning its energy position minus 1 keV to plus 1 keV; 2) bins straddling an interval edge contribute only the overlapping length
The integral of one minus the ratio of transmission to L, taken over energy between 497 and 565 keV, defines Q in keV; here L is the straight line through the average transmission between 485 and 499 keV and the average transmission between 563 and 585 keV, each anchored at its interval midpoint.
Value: -4.6 keV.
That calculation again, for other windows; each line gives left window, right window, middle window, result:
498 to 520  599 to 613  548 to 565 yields -2.4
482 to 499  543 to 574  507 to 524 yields -2.0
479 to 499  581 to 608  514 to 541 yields -3.3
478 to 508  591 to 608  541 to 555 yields -1.2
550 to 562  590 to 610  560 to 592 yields -2.4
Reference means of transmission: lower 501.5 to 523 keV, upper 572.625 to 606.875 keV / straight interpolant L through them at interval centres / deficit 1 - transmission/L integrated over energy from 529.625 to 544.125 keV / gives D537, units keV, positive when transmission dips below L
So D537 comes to 0.6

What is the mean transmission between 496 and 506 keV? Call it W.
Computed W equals 3.77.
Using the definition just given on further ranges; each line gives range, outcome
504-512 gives 3.88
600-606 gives 2.21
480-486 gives 3.47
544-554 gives 3.32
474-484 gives 3.46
